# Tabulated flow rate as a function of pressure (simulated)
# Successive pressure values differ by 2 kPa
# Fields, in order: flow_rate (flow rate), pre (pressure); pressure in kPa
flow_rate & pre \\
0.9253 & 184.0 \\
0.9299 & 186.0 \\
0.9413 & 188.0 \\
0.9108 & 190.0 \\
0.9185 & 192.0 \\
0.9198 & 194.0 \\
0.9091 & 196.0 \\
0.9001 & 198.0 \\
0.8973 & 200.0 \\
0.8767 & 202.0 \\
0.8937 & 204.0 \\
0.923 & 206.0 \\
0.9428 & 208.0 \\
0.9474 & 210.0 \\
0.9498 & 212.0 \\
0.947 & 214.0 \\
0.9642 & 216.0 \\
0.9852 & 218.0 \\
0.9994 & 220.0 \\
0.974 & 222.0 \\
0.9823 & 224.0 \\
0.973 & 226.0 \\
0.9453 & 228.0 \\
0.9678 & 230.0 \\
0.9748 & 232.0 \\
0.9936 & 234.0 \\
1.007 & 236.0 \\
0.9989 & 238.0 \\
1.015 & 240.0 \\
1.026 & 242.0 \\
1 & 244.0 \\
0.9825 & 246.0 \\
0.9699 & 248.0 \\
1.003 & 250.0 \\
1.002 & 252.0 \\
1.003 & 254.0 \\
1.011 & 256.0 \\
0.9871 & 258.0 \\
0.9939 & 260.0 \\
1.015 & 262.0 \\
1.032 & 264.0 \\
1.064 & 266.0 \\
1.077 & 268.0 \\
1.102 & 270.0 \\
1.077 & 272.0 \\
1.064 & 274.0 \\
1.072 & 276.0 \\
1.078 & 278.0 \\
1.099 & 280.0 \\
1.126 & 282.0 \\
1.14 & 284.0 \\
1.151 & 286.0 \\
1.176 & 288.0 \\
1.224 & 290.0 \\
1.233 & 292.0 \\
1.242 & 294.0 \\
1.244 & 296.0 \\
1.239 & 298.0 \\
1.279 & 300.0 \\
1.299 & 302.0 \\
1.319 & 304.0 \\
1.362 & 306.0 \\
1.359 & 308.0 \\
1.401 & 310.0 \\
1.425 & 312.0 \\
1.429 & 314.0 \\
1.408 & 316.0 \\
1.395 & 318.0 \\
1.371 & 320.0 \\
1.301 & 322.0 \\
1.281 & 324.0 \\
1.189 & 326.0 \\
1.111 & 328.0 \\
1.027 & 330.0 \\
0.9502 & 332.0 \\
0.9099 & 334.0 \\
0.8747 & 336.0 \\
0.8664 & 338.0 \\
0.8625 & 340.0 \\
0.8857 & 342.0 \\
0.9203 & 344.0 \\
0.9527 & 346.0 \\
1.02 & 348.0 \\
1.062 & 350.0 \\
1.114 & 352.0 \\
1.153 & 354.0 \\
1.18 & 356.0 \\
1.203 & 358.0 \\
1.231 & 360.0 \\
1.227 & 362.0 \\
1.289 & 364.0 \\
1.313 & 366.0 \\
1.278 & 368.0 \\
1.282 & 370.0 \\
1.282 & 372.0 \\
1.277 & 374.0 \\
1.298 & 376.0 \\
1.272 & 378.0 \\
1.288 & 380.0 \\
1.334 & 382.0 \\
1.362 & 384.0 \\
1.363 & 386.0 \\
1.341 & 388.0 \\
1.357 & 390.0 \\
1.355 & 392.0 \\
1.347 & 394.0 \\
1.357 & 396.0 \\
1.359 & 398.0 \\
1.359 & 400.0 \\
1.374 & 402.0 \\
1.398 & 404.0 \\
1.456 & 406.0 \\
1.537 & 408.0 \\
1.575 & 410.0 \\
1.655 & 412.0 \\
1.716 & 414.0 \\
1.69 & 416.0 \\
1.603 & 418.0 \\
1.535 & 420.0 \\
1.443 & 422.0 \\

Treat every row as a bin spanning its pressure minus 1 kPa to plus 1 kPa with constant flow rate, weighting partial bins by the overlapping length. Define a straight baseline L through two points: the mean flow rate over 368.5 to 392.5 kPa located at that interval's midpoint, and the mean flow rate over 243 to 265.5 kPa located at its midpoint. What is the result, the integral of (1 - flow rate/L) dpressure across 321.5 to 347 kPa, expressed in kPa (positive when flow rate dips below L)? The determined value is 4.1 kPa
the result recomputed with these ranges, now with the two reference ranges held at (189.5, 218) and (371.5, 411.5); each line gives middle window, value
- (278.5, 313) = -3.3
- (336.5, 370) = 4.8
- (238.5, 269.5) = 0.9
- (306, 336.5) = -1.0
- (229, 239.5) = 0.1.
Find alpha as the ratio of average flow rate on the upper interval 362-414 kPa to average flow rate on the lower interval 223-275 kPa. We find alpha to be 1.4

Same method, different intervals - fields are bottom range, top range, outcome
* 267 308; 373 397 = 1.12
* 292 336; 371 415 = 1.11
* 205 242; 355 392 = 1.32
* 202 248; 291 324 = 1.37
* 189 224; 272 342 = 1.27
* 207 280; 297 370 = 1.18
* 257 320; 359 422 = 1.16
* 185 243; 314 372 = 1.20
